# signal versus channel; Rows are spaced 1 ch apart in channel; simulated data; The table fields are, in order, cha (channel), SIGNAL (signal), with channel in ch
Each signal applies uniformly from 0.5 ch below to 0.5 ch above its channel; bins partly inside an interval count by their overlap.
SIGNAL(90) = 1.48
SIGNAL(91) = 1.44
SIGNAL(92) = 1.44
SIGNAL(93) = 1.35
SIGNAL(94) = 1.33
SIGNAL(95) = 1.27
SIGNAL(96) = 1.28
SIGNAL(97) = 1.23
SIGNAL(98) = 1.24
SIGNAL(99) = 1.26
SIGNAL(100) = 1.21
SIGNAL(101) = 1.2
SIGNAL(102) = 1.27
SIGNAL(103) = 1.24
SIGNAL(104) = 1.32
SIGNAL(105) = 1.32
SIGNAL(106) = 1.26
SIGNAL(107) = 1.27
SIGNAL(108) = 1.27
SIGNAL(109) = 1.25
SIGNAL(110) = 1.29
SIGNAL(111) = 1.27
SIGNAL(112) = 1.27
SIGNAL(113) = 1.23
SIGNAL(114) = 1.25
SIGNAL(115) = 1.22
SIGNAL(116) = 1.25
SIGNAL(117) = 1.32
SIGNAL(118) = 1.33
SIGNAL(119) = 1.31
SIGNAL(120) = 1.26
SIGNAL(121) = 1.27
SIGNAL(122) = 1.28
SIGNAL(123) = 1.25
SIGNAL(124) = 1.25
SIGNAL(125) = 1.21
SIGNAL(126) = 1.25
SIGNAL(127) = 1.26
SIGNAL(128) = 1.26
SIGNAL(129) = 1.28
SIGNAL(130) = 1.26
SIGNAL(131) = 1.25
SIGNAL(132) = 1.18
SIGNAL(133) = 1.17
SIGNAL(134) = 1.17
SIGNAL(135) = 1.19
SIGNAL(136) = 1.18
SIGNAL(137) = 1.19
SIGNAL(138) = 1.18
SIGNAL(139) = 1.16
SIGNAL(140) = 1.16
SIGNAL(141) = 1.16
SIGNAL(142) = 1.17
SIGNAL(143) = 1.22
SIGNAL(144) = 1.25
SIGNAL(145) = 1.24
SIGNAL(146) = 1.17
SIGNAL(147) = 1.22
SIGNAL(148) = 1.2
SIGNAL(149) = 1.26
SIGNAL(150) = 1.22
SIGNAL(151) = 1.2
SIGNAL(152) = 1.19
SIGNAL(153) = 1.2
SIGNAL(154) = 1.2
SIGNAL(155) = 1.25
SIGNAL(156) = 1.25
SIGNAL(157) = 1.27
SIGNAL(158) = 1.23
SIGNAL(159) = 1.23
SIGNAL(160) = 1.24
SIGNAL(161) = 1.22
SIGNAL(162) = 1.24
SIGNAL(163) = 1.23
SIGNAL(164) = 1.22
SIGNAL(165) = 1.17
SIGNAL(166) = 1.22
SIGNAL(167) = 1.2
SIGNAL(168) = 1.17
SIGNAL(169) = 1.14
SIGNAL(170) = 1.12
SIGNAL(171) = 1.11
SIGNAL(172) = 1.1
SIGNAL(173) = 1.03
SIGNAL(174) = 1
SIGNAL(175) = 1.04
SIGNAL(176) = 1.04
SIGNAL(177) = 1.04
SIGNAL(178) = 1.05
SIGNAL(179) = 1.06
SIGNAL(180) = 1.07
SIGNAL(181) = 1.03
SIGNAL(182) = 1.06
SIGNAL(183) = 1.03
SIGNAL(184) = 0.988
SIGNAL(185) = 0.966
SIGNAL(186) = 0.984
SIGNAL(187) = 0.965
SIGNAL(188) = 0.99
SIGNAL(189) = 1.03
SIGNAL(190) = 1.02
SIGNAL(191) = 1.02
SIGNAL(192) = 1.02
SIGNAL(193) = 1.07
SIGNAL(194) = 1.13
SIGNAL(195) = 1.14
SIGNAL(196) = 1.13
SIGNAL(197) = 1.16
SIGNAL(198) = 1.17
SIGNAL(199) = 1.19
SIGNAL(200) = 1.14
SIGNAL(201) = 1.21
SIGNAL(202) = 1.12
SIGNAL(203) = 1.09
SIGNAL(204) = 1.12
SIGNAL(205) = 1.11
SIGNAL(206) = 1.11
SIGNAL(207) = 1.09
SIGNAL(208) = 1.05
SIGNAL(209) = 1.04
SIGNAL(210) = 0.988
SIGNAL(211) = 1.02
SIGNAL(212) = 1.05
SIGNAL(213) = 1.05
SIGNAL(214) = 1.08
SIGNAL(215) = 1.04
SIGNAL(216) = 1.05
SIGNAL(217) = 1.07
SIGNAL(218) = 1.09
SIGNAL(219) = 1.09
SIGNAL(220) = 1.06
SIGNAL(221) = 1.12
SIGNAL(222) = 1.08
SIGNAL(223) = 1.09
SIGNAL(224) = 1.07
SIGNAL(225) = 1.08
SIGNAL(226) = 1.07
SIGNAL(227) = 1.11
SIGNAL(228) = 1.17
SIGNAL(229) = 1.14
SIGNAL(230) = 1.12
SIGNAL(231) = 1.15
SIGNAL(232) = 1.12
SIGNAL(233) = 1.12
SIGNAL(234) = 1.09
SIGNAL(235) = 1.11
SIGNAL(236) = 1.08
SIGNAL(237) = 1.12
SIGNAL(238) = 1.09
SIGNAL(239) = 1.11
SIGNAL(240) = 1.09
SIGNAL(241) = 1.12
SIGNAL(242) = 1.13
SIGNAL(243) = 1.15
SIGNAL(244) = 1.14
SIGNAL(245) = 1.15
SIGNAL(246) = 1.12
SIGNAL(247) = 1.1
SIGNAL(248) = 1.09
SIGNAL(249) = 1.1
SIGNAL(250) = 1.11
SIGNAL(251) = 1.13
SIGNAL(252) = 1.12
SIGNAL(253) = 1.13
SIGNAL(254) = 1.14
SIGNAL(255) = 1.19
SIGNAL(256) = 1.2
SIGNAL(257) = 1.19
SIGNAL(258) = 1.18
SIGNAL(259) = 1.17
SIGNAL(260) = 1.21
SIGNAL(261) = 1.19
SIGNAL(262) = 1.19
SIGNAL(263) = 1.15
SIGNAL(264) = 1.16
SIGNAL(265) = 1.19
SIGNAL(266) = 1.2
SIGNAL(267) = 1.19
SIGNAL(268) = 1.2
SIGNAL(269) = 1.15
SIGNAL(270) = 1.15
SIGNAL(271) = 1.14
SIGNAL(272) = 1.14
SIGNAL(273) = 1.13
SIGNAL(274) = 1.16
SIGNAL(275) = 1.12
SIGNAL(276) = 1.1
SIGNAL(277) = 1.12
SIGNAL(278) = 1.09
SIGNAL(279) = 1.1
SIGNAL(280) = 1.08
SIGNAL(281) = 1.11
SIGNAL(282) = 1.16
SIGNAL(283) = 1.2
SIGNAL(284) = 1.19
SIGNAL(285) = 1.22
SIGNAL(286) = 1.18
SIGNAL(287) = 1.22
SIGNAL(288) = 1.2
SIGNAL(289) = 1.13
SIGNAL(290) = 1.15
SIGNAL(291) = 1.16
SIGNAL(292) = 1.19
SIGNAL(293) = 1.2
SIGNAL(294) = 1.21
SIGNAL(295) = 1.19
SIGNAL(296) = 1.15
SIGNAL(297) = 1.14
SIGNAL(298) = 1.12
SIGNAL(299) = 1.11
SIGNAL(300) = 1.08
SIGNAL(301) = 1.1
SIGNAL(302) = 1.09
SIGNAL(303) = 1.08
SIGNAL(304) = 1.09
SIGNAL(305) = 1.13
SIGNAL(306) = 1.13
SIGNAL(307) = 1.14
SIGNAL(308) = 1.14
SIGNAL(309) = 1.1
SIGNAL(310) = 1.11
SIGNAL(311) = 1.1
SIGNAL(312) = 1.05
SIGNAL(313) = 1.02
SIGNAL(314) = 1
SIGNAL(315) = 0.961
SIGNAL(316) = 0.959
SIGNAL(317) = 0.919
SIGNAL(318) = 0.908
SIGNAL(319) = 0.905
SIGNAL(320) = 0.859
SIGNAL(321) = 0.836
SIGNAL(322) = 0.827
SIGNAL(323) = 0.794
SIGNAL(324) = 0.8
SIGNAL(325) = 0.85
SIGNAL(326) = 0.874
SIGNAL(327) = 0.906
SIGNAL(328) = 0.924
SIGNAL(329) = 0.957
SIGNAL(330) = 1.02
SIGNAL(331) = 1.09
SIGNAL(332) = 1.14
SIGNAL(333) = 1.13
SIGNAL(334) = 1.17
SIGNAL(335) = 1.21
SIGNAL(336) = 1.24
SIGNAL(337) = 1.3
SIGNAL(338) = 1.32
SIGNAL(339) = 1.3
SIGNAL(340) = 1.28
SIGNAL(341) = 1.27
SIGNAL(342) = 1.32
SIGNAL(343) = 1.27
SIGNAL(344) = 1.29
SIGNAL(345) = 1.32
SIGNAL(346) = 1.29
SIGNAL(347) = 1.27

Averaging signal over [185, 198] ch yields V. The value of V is 1.06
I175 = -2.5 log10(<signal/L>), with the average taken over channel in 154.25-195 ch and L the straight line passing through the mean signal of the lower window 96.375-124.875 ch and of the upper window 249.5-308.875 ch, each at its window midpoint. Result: 0.11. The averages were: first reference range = 1.26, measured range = 1.11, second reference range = 1.15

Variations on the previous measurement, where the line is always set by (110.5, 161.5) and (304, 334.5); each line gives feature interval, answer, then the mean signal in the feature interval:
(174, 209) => 0.085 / 1.07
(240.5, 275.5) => -0.079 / 1.15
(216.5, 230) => 0.020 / 1.1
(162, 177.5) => 0.057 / 1.13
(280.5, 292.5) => -0.138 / 1.18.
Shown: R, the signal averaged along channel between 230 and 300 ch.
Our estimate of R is 1.15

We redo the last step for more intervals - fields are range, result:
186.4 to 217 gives 1.08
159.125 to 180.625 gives 1.13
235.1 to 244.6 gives 1.11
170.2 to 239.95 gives 1.08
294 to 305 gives 1.12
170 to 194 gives 1.03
